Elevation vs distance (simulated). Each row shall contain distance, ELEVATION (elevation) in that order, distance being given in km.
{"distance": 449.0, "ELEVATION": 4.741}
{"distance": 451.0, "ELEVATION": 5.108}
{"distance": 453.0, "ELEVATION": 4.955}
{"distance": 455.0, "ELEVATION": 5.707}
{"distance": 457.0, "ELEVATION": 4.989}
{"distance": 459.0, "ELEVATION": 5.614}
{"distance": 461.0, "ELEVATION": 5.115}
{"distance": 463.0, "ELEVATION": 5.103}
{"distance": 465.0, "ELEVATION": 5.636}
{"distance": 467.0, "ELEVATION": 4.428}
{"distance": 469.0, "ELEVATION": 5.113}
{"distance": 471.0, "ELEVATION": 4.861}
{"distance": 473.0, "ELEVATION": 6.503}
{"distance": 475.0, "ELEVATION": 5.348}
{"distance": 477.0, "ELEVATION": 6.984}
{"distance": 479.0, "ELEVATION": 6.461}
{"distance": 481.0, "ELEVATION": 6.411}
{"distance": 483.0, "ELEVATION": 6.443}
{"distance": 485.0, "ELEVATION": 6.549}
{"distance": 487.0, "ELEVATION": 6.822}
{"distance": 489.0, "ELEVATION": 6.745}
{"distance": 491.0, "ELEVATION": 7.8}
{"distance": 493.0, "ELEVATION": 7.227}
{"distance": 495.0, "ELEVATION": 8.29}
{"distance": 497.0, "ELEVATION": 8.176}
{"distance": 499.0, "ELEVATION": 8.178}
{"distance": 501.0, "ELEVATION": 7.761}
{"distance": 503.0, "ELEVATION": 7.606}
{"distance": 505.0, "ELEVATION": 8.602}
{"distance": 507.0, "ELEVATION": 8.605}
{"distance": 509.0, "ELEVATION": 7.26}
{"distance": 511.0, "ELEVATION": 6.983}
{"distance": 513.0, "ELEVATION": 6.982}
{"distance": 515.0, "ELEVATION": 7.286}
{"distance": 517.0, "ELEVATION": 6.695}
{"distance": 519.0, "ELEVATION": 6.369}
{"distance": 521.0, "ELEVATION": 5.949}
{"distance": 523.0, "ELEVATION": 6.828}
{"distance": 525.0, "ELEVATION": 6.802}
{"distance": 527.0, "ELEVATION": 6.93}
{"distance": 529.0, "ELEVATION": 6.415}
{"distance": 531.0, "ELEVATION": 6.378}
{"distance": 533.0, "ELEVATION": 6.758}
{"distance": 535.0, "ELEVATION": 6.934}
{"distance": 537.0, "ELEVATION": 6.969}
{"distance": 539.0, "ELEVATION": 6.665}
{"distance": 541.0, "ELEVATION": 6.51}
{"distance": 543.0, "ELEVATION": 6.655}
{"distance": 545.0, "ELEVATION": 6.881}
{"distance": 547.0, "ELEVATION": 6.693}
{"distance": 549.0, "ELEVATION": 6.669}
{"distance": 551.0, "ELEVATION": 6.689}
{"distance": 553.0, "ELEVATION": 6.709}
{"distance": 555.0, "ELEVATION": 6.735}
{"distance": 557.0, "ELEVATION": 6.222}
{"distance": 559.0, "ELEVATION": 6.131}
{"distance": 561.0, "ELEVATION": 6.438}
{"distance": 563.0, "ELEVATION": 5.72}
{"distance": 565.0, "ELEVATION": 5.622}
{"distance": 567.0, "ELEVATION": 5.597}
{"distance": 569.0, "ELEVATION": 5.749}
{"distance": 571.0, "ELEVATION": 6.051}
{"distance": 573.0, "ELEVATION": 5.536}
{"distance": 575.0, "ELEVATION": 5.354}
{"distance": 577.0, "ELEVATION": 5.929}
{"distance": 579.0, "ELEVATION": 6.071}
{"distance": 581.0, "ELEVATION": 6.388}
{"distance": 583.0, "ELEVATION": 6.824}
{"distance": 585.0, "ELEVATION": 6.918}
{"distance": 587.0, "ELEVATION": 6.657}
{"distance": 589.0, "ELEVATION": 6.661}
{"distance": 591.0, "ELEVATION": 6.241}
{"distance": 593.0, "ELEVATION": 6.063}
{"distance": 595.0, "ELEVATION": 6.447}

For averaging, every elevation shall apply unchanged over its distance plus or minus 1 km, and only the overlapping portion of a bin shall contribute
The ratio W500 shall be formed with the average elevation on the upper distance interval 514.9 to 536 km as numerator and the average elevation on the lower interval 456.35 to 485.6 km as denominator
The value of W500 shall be 1.2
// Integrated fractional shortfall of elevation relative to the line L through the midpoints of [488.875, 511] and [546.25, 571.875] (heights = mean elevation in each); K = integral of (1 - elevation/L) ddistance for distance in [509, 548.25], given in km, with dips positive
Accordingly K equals 1.8 km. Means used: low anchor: 7.85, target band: 6.73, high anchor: 6.23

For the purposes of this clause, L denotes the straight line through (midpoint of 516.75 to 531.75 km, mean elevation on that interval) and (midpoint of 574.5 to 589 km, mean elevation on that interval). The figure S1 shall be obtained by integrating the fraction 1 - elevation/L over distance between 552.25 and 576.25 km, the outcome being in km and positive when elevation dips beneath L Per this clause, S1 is 1.6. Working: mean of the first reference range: 6.54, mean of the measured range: 5.98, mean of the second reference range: 6.36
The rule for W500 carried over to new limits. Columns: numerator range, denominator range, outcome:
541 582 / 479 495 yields 0.90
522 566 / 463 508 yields 0.96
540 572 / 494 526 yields 0.85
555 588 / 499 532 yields 0.86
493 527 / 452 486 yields 1.30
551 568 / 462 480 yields 1.10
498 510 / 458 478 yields 1.46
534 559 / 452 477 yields 1.25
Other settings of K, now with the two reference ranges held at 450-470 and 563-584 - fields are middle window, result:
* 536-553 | -3.0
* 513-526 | -2.6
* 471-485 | -2.6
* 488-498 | -4.2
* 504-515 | -4.3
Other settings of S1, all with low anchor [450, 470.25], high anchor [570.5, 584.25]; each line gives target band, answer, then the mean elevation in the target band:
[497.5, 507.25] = -4.7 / 8.12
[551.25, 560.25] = -0.9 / 6.47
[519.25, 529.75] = -1.7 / 6.57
